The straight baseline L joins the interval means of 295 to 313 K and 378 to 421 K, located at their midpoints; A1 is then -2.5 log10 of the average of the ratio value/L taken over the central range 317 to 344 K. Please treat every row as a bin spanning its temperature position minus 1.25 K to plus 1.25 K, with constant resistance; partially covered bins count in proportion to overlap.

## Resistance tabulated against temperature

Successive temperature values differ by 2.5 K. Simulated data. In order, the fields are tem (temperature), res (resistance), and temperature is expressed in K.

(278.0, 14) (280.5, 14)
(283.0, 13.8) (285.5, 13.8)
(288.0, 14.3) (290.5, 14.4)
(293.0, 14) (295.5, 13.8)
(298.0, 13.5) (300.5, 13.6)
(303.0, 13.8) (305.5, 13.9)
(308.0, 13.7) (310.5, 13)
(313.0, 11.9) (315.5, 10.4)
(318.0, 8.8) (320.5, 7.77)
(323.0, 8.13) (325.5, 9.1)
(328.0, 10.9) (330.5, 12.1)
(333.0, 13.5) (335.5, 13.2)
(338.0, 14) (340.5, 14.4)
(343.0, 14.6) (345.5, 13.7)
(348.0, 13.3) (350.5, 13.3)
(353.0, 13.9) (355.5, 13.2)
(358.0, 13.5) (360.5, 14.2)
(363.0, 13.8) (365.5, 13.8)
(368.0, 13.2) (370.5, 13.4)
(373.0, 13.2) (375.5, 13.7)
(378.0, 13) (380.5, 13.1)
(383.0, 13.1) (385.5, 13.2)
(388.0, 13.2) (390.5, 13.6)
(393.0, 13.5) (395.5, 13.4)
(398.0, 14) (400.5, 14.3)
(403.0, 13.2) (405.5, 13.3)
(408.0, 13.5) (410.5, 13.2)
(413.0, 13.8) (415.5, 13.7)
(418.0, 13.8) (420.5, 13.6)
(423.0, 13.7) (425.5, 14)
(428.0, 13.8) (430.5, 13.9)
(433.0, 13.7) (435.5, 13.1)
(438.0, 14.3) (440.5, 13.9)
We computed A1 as 0.17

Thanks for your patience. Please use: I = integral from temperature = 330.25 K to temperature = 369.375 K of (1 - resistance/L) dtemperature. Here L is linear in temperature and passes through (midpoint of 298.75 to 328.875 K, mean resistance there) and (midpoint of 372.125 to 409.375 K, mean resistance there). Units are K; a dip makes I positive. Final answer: -4.34 K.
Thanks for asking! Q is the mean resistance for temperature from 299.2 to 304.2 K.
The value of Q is 13.7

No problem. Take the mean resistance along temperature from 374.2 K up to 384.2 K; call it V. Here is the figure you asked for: 13.2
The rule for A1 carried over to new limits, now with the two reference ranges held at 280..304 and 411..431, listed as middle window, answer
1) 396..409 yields 0.01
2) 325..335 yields 0.18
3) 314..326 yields 0.48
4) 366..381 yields 0.04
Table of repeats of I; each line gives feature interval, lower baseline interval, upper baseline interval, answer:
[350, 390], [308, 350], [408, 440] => -2.41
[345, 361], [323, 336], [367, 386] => -1.65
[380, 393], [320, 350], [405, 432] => -0.16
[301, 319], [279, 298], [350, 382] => 1.99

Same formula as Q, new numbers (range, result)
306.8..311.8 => 13.3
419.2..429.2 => 13.8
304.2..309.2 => 13.8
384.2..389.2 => 13.2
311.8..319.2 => 10.4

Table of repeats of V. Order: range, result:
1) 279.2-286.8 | 13.9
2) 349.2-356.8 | 13.5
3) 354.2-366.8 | 13.7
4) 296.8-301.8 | 13.6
